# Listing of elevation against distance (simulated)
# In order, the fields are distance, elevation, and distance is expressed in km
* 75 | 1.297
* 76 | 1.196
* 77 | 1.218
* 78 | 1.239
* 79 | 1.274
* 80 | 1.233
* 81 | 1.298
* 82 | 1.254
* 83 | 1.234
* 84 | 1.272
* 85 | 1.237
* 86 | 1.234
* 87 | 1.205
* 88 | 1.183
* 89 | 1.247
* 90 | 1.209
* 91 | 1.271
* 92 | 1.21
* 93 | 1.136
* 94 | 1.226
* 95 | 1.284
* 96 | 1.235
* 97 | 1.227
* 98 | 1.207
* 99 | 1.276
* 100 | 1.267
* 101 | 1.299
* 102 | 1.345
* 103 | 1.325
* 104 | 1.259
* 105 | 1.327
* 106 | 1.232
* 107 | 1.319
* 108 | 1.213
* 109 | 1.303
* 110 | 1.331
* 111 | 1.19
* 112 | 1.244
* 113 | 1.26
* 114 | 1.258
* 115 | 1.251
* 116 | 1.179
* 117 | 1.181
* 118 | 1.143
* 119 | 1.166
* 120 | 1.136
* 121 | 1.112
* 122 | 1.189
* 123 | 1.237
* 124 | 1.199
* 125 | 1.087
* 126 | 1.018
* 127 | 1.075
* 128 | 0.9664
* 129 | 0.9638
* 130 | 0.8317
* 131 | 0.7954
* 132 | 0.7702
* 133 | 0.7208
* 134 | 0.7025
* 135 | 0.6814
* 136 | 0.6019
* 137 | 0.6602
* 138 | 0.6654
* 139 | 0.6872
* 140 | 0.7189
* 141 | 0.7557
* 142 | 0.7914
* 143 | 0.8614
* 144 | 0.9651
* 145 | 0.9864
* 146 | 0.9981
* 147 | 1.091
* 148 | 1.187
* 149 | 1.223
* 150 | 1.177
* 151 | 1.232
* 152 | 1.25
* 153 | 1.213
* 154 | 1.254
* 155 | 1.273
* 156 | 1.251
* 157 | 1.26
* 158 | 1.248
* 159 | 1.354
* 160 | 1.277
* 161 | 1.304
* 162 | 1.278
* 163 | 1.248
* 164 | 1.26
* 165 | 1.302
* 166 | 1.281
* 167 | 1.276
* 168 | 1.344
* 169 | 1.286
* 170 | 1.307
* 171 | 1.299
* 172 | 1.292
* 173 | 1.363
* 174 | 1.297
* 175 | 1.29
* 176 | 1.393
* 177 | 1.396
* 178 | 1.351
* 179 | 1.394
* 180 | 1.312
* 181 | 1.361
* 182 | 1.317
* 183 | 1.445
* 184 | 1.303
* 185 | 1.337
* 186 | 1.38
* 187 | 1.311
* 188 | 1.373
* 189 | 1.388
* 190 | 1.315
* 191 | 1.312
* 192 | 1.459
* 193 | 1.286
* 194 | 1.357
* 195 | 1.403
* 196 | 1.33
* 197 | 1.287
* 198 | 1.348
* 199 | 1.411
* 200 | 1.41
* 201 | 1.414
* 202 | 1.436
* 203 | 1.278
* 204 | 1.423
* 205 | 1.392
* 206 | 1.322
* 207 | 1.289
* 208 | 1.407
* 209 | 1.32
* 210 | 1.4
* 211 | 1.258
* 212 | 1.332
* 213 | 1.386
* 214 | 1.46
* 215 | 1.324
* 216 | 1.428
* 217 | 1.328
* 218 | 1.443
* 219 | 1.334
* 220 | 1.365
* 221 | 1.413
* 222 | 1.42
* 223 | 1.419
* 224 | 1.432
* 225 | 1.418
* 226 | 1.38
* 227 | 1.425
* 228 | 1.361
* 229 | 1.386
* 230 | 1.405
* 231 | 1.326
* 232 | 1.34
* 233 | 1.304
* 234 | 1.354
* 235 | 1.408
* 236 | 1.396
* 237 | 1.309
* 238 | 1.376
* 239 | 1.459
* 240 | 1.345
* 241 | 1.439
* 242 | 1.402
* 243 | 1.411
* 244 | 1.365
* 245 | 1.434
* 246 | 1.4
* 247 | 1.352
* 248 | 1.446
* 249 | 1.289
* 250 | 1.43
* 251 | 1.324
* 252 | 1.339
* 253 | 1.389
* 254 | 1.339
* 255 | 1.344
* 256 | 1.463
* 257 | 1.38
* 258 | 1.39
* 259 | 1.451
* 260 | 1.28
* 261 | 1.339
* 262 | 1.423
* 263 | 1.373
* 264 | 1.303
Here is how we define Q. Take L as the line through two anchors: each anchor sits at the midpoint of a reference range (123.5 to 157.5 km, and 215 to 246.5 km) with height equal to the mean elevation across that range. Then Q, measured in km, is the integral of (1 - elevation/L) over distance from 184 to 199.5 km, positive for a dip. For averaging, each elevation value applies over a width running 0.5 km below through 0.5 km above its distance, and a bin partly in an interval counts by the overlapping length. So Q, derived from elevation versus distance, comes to -1.9 km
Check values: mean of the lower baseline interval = 0.968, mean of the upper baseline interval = 1.39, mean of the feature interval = 1.35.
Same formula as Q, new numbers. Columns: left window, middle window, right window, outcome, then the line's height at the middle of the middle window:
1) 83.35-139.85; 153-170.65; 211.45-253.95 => -0.74 km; 1.23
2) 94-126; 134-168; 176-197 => 5.84 km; 1.3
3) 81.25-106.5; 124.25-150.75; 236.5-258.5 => 8.17 km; 1.29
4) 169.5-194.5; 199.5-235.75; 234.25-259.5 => -0.21 km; 1.37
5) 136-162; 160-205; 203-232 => -4.65 km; 1.22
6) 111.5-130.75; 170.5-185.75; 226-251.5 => -1.15 km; 1.25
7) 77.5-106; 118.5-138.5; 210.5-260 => 5.51 km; 1.28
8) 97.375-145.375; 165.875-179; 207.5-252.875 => -1.26 km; 1.21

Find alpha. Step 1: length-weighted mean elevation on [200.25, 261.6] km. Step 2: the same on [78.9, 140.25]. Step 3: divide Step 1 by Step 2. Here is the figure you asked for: 1.2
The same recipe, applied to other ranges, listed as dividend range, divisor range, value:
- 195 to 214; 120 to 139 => 1.51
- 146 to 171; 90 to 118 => 1.00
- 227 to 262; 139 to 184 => 1.13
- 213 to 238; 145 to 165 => 1.13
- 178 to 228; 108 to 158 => 1.31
